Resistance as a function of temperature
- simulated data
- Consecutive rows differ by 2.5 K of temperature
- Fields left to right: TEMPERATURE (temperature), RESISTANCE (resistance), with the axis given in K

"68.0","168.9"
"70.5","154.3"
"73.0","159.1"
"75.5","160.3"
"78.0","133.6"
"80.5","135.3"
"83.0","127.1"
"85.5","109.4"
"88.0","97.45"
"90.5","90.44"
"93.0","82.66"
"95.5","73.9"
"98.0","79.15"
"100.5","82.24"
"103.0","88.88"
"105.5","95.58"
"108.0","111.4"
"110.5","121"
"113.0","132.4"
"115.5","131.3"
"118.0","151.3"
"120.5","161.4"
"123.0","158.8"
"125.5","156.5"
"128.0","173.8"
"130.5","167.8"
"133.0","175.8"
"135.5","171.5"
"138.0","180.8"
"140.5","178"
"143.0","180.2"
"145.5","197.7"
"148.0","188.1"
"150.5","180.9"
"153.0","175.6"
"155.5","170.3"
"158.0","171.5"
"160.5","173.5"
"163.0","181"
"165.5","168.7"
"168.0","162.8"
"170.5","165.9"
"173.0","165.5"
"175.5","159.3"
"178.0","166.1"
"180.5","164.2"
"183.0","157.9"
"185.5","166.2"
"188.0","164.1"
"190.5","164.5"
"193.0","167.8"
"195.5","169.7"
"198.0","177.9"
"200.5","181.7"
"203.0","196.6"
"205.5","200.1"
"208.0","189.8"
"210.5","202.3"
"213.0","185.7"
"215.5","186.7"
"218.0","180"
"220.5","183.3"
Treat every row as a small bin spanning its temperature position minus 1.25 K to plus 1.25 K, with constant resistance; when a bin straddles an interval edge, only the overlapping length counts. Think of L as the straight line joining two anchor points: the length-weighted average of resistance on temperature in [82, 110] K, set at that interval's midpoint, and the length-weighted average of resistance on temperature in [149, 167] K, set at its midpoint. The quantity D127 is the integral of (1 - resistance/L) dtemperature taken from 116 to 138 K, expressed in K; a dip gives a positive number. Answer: -4.9 K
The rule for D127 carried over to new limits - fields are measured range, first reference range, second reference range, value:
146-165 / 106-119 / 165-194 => -3.4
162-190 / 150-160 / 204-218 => 2.4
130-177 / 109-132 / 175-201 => -4.8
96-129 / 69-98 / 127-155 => 5.7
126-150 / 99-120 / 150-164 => -4.4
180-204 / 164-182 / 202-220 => 1.0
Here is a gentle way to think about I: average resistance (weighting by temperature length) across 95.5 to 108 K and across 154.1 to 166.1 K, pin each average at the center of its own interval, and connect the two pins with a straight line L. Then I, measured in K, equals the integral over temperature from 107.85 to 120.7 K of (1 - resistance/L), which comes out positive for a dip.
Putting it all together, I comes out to -3.4 K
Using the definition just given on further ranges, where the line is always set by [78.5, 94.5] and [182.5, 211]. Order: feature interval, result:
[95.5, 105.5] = 2.8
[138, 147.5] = -2.7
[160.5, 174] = -0.9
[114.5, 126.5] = -2.1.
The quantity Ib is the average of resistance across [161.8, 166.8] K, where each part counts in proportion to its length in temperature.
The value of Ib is 175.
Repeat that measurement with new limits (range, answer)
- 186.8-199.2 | 169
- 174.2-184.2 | 162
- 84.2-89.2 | 104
